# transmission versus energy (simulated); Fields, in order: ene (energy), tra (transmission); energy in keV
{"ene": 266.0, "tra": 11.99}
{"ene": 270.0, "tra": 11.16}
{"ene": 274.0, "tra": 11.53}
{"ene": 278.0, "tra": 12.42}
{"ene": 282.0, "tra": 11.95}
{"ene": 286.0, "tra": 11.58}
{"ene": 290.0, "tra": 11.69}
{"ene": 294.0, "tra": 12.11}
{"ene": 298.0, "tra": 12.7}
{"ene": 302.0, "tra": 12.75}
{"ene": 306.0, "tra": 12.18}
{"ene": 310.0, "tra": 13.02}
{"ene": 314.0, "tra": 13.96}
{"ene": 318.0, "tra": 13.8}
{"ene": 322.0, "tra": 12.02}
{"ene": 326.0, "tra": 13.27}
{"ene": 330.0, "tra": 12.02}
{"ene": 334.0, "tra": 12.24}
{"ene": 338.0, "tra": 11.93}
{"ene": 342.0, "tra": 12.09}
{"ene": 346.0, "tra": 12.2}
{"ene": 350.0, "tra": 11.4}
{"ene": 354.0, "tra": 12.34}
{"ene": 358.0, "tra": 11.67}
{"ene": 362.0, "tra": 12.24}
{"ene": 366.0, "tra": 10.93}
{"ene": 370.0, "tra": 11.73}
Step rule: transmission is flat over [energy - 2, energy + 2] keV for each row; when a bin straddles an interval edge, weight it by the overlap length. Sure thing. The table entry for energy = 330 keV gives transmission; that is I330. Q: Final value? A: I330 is 12.02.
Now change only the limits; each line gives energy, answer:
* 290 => 11.69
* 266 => 11.99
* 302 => 12.75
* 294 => 12.11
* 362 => 12.24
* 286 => 11.58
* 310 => 13.02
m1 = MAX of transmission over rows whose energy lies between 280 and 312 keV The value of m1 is 13.02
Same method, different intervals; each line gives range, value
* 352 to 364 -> 12.34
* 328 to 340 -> 12.24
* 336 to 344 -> 12.09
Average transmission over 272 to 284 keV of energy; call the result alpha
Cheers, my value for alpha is 12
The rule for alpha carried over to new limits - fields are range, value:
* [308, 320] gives 13.6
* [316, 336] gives 12.7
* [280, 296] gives 11.8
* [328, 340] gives 12.1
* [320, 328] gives 12.6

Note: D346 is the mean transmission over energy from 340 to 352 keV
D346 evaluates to 11.9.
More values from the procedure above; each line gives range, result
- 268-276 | 11.3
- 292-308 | 12.4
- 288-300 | 12.2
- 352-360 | 12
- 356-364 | 12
